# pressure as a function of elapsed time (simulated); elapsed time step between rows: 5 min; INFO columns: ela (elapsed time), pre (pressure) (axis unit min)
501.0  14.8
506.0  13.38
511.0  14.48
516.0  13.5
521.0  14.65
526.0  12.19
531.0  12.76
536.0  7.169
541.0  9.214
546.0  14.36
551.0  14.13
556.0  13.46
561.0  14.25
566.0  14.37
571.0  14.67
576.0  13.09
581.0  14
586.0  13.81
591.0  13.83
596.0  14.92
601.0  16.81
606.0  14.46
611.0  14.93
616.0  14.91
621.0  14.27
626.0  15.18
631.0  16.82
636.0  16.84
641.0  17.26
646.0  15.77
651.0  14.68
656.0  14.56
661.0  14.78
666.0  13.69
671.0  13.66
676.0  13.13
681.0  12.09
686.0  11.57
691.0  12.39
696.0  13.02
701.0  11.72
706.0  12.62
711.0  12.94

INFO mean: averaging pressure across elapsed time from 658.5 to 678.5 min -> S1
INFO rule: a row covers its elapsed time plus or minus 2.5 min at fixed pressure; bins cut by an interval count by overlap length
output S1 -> 13.8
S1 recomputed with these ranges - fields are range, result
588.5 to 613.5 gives 15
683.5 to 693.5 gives 12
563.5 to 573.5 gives 14.5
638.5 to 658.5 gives 15.6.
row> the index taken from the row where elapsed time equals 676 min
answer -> 13.13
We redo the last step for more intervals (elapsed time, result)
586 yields 13.81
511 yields 14.48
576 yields 13.09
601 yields 16.81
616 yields 14.91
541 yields 9.214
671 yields 13.66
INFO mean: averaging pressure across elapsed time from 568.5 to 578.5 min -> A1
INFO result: 13.9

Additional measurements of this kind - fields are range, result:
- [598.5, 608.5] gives 15.6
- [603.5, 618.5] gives 14.8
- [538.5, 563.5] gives 13.1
